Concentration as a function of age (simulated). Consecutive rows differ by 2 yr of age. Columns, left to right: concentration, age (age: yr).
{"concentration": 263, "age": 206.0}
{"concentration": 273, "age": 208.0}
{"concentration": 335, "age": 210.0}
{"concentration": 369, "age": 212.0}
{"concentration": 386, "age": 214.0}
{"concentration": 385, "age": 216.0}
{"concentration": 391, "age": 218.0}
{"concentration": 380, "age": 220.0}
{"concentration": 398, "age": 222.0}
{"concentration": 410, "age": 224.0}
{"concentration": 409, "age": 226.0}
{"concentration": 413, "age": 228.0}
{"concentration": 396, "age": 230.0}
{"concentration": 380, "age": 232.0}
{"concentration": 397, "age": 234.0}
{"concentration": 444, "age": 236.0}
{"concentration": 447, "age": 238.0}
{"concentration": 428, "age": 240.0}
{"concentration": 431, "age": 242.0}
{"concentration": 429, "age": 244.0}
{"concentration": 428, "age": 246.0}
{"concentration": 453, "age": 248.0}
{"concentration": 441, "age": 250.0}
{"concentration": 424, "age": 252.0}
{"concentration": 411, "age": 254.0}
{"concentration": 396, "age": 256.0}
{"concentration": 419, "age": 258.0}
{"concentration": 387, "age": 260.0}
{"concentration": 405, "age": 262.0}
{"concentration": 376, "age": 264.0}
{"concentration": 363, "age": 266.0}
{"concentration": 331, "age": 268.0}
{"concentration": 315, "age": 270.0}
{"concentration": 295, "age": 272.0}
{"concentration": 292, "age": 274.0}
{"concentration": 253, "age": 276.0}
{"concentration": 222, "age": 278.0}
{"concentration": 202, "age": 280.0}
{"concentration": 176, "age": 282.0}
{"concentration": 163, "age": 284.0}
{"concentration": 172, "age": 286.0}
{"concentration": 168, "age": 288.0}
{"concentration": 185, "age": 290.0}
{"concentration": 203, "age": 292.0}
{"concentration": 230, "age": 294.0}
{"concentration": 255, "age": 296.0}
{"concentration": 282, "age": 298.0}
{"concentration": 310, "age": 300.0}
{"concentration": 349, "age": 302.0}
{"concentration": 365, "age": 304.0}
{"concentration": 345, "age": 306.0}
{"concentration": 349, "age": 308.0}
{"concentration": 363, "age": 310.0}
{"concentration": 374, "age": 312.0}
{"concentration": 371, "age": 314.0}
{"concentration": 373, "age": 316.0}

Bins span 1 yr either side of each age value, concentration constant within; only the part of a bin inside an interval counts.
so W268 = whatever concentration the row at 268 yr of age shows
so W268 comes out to 331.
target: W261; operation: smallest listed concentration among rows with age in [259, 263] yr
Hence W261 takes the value 387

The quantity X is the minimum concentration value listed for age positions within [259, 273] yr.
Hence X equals 295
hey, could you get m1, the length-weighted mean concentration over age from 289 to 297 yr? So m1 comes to 218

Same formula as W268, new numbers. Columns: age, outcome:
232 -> 380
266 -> 363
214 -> 386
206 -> 263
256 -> 396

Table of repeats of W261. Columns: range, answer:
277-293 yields 163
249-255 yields 411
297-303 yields 282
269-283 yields 176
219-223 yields 380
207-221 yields 273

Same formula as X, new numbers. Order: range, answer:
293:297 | 230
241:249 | 428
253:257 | 396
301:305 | 349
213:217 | 385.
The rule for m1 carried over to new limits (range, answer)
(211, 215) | 378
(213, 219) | 387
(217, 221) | 386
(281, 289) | 170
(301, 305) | 357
